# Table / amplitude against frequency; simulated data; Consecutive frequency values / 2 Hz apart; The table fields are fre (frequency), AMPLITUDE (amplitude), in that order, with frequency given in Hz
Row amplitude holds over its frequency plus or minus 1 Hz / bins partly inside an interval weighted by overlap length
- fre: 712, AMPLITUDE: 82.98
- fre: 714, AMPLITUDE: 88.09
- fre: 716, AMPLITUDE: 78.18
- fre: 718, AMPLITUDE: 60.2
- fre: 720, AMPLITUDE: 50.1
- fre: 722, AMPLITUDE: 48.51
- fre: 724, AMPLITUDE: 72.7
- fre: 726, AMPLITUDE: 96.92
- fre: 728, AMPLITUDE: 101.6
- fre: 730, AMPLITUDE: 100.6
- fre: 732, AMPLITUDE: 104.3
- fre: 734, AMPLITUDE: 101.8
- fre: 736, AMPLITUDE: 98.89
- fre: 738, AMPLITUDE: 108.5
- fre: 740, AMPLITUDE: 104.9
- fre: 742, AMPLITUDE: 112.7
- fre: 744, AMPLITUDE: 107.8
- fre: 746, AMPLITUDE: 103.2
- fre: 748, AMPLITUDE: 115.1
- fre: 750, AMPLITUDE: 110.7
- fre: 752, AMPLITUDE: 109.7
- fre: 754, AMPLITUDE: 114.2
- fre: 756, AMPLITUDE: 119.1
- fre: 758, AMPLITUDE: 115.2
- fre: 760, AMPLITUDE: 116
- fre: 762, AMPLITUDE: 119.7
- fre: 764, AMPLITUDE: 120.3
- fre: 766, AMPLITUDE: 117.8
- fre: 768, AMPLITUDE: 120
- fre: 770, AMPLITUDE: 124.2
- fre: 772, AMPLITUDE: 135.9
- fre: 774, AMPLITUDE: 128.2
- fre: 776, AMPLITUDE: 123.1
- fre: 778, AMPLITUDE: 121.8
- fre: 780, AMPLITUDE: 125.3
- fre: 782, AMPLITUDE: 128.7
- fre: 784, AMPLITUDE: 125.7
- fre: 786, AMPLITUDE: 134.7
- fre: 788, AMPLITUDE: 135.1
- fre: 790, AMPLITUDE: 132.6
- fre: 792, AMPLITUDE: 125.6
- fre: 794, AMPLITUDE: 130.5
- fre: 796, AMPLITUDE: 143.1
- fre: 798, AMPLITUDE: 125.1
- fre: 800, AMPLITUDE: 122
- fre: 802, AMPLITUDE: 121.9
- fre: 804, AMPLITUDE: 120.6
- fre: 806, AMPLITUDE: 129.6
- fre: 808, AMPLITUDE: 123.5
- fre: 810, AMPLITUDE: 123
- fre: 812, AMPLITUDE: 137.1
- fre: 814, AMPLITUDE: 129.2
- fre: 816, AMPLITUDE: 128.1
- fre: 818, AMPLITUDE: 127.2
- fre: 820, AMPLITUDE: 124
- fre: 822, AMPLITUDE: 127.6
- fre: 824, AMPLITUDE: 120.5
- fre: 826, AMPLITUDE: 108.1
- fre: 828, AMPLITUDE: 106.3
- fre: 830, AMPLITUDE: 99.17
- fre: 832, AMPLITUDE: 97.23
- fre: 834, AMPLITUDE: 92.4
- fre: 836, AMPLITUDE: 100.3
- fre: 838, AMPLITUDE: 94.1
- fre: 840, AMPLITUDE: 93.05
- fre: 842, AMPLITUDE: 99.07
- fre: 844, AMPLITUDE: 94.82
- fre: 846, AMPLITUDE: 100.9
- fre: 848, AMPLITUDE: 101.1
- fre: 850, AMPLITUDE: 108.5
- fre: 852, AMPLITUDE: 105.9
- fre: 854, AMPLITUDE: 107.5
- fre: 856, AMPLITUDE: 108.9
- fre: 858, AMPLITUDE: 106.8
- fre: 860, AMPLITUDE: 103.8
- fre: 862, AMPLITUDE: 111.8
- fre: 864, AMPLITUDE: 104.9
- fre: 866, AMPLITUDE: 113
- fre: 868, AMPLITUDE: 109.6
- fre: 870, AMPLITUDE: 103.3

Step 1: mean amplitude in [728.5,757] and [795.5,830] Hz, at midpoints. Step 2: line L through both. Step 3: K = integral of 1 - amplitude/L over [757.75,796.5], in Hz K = -3.54 Hz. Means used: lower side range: 108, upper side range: 124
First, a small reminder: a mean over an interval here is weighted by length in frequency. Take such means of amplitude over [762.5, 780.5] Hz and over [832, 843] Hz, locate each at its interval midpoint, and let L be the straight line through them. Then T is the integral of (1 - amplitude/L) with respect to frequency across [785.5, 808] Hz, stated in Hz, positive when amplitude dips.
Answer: -3.1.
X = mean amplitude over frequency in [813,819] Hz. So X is 128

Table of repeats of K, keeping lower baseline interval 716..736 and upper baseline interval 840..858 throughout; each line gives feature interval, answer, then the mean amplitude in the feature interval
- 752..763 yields -3.6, 116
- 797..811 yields -4.1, 124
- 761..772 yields -4.0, 122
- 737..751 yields -3.8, 109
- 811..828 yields -4.5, 124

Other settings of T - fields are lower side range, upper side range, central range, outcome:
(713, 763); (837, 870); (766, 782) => -4.0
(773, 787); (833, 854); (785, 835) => -3.8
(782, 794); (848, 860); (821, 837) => 1.3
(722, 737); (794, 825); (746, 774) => -3.1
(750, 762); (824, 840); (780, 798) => -3.7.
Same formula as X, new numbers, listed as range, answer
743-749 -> 109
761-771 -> 120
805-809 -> 127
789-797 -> 133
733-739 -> 103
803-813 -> 127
